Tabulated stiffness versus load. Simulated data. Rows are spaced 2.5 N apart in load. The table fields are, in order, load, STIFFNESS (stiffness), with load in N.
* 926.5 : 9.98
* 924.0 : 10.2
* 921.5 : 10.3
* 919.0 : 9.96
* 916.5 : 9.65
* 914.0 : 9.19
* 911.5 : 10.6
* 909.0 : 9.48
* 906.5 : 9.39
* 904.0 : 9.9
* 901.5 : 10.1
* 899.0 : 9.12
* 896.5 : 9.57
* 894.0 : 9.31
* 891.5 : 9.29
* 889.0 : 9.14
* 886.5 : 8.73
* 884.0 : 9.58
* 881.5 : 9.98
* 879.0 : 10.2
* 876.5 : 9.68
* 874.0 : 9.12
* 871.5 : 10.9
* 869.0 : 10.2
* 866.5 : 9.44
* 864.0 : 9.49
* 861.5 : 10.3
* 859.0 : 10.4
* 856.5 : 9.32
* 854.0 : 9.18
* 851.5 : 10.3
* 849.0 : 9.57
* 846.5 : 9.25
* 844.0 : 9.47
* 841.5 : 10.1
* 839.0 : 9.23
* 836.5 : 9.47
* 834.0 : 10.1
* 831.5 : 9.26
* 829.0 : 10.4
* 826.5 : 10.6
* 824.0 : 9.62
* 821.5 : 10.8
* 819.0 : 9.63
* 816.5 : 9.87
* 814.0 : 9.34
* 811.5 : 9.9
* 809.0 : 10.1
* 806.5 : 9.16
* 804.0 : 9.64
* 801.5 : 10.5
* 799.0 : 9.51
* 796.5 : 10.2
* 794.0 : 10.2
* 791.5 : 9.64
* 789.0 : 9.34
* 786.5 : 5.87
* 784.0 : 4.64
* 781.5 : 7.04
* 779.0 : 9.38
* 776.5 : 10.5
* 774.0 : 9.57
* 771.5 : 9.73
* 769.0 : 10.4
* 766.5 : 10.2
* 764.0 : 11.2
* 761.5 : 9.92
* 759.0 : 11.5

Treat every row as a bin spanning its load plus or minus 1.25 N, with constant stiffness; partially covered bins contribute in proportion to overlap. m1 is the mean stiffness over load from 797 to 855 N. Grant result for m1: 9.79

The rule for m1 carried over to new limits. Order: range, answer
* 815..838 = 9.96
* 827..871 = 9.77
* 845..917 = 9.67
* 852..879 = 9.84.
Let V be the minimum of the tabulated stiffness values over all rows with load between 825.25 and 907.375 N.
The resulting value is 8.73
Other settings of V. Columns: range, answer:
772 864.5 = 4.64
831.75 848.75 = 9.23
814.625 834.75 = 9.26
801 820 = 9.16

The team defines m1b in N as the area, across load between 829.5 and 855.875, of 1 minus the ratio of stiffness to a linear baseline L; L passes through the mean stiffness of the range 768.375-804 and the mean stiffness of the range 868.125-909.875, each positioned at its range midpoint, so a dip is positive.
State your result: -0.7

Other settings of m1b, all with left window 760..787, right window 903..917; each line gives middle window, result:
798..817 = -1.1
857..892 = -0.8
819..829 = -1.0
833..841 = -0.2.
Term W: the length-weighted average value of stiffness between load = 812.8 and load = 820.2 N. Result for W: 9.62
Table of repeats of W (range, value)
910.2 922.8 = 9.94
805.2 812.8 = 9.72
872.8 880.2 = 9.67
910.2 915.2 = 9.9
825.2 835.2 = 10.1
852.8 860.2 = 9.63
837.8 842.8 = 9.67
